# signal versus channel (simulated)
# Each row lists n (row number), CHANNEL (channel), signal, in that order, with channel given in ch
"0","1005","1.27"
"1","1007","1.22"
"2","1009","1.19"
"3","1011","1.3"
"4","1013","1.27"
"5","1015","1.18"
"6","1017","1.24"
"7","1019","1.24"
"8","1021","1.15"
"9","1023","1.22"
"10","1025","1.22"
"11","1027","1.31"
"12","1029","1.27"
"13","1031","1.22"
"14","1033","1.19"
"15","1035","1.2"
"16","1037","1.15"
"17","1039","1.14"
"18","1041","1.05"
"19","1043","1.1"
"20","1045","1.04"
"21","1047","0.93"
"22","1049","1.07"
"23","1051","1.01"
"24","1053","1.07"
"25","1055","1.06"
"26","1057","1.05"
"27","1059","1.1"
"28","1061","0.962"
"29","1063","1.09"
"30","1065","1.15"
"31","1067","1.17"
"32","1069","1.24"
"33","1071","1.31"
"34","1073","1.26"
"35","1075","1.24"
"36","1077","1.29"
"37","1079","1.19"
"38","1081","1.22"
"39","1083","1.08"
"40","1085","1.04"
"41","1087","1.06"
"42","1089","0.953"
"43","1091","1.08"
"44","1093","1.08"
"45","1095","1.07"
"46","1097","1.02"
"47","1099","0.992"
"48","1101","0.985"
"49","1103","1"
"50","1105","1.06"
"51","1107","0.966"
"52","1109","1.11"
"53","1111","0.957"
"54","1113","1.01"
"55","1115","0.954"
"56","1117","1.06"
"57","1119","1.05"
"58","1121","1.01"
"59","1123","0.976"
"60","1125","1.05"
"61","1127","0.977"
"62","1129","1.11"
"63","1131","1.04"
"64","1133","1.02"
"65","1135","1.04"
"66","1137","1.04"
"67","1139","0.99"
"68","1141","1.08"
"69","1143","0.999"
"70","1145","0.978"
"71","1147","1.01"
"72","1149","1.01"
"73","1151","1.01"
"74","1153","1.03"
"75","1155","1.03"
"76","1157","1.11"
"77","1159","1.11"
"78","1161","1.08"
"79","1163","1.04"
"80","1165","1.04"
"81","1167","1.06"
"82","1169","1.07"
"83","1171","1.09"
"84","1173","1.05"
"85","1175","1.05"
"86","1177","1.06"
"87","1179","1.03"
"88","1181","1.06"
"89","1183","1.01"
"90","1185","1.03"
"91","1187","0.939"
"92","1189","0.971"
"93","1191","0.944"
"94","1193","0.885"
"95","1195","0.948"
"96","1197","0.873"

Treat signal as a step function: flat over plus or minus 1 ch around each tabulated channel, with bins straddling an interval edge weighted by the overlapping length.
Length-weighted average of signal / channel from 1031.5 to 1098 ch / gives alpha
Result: 1.11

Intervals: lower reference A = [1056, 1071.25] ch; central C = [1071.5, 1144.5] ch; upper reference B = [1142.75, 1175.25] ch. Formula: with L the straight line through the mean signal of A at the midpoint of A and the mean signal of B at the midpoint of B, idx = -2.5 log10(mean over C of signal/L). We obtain 0.03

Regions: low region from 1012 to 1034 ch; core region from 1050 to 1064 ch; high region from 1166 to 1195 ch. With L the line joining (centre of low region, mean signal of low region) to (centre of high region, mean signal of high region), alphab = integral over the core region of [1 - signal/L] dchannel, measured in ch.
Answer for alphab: 1.6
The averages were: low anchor 1.23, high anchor 1.02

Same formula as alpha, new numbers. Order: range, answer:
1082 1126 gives 1.03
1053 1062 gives 1.05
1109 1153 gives 1.02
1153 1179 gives 1.06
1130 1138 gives 1.04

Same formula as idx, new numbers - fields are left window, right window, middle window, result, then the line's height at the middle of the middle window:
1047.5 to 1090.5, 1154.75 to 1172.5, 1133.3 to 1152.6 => 0.07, 1.08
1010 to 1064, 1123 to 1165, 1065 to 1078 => -0.13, 1.11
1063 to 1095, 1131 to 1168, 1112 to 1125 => 0.08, 1.09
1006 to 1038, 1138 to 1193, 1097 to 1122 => 0.09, 1.11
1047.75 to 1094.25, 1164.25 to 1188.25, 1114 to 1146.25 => 0.05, 1.07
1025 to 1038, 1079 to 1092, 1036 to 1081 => 0.02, 1.15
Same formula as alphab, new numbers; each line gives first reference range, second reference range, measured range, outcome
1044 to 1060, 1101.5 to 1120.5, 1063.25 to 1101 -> -3.72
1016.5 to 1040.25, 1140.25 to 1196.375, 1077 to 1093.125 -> 0.49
